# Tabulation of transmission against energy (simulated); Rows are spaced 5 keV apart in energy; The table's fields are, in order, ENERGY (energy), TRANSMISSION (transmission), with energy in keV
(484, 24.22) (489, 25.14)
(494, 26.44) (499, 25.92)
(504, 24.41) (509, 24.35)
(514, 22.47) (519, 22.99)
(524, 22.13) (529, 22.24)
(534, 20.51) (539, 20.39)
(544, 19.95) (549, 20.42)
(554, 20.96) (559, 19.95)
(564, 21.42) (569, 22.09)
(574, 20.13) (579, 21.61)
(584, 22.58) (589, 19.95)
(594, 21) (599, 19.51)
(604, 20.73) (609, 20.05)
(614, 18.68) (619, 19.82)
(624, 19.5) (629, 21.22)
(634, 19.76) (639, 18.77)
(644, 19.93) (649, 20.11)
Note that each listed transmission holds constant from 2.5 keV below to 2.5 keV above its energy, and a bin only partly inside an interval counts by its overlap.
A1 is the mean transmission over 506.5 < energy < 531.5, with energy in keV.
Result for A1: 22.8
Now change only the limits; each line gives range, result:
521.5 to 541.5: 21.3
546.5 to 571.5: 21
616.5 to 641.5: 19.8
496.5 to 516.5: 24.3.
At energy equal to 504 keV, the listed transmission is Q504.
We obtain 24.41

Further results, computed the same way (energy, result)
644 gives 19.93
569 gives 22.09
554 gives 20.96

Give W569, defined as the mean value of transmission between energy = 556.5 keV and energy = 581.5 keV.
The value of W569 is 21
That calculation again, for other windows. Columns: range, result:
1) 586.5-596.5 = 20.5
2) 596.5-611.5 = 20.1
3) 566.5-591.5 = 21.3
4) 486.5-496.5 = 25.8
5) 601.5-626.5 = 19.8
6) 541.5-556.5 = 20.4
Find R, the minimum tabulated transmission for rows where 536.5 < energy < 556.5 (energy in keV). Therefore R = 19.95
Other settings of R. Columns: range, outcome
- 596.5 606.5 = 19.51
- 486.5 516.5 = 22.47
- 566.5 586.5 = 20.13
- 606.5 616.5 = 18.68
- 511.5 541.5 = 20.39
